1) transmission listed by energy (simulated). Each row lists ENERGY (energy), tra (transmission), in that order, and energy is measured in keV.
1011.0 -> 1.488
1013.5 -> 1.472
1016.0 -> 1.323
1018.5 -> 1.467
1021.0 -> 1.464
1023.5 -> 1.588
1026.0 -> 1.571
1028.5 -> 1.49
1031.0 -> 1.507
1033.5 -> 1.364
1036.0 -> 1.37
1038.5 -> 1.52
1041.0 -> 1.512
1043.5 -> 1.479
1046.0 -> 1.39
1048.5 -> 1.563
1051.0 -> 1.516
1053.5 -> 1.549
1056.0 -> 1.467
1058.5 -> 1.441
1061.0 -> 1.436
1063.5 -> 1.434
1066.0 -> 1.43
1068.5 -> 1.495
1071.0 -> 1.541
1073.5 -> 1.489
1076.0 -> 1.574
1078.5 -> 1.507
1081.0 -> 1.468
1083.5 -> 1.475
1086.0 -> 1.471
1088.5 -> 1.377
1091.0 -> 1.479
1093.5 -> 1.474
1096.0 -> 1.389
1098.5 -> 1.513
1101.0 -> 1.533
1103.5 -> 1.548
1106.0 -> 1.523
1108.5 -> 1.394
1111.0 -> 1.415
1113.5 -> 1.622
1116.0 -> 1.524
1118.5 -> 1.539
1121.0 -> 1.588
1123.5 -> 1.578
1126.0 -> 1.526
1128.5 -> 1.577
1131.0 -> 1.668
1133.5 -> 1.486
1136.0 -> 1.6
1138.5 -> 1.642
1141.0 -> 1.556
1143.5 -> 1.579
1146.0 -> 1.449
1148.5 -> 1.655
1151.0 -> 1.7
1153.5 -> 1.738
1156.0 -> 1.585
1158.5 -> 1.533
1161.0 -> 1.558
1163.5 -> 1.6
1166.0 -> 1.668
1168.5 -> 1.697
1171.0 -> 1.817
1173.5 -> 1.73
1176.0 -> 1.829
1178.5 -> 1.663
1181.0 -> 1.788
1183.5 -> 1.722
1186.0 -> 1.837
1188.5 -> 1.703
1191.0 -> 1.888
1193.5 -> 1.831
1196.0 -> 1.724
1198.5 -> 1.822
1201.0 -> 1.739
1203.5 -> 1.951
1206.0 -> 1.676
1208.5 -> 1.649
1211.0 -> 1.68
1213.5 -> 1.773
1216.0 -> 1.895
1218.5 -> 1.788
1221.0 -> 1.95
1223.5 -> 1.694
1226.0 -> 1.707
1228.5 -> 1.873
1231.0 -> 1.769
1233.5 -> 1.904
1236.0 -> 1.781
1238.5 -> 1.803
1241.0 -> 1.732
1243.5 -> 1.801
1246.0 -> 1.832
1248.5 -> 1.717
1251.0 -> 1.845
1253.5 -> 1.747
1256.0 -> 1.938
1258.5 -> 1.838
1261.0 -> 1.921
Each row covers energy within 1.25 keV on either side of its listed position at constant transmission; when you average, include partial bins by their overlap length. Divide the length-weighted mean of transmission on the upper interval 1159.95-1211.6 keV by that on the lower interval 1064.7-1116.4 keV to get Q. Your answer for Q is 1.2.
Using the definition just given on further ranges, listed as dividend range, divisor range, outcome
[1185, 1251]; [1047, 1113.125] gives 1.21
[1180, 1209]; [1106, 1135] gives 1.16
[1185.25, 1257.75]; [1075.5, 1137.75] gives 1.19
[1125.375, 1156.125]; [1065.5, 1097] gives 1.08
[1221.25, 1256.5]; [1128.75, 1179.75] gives 1.10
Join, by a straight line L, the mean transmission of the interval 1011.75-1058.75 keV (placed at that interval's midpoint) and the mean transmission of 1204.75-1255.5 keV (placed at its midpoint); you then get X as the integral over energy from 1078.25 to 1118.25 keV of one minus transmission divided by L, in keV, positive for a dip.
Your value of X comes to 2.4 keV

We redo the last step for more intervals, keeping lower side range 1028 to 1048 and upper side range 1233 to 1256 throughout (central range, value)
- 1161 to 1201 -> -1.3 keV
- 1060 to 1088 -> 0.7 keV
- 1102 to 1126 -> 0.9 keV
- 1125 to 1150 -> 0.7 keV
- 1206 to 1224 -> -0.2 keV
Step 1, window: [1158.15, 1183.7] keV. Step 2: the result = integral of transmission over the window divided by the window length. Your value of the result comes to 1.7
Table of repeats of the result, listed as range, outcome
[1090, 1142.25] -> 1.53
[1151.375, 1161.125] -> 1.62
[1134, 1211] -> 1.7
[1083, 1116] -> 1.48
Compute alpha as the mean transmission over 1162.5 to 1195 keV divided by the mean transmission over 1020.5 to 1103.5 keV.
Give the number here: 1.18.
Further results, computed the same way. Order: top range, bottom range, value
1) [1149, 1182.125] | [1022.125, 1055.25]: 1.13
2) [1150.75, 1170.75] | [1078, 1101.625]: 1.12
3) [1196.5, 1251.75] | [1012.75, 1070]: 1.22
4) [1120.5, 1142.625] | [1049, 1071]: 1.07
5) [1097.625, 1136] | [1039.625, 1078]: 1.03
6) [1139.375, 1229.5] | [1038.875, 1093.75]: 1.16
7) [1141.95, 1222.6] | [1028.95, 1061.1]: 1.17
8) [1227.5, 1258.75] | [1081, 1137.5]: 1.20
